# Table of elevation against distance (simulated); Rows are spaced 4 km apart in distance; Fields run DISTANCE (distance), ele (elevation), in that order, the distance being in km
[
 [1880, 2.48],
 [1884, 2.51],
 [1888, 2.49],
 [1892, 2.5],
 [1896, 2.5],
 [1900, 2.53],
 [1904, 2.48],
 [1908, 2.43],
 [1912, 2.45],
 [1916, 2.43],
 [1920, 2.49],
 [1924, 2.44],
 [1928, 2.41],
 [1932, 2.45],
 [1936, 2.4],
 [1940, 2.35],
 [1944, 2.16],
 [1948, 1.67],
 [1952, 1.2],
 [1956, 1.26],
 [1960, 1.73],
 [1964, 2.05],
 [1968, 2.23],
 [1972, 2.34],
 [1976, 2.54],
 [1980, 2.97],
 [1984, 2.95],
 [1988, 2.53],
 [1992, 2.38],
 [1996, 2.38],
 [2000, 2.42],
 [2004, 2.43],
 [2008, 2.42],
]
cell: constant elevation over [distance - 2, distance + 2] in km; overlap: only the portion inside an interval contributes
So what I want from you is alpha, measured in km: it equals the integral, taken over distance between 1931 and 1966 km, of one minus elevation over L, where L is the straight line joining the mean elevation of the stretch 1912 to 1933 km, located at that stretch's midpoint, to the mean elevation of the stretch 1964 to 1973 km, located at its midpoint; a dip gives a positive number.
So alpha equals 6.4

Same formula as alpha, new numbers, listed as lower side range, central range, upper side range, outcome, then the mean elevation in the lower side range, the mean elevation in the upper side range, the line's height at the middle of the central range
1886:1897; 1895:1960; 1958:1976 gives 3.5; 2.5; 2.14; 2.33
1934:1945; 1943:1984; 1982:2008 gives 6.0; 2.32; 2.51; 2.4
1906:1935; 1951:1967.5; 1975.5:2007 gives 5.7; 2.44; 2.57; 2.51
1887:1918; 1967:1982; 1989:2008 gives -0.7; 2.48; 2.41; 2.43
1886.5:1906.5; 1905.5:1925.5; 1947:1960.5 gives -2.9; 2.5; 1.42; 2.14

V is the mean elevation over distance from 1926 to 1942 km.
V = 2.4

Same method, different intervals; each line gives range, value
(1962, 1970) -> 2.14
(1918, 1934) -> 2.45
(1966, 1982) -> 2.52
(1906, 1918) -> 2.44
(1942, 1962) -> 1.6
